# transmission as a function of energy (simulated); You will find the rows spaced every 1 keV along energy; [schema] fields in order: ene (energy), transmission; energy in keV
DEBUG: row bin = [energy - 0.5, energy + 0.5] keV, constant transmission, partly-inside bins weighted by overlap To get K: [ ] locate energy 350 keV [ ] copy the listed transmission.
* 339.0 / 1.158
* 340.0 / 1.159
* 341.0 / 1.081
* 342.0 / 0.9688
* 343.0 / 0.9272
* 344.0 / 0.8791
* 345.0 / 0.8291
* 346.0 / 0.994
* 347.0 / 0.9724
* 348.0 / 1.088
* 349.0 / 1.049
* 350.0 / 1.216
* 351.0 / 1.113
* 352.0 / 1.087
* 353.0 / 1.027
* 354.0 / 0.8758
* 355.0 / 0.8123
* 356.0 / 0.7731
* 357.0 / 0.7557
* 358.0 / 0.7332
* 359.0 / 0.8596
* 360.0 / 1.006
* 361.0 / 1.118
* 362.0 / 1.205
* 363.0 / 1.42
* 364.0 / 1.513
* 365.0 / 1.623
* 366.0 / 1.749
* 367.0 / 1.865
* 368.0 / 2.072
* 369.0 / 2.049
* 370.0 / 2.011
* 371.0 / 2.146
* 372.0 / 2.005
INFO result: 1.216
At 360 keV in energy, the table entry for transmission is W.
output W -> 1.006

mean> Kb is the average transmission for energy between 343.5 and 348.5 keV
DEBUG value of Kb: 0.953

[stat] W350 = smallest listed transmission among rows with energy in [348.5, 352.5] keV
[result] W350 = 1.049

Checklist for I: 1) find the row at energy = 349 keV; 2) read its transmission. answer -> 1.049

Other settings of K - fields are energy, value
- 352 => 1.087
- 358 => 0.7332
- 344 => 0.8791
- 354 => 0.8758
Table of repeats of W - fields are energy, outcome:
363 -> 1.42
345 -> 0.8291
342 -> 0.9688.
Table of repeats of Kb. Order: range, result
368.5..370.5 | 2.03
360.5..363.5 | 1.25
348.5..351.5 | 1.13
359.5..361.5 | 1.06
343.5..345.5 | 0.854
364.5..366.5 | 1.69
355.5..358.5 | 0.754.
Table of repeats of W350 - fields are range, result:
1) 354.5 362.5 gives 0.7332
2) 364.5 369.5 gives 1.623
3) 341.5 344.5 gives 0.8791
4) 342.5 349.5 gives 0.8291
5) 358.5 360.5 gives 0.8596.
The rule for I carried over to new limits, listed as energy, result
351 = 1.113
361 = 1.118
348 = 1.088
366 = 1.749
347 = 0.9724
